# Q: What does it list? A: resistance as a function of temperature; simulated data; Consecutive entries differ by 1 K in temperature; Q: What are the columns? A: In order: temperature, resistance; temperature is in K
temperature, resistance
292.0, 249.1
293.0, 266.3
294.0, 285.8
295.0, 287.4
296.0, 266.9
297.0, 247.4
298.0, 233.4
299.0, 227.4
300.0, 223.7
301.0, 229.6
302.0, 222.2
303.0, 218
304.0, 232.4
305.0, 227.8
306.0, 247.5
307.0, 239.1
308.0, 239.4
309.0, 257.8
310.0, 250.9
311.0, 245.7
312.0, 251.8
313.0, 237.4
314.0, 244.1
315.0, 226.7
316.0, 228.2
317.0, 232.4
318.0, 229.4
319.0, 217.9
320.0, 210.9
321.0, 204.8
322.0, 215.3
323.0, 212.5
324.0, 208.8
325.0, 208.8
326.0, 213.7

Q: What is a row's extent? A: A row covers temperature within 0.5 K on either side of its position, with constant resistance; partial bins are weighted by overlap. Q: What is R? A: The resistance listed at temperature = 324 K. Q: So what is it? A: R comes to 208.8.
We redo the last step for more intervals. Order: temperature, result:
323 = 212.5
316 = 228.2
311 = 245.7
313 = 237.4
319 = 217.9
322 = 215.3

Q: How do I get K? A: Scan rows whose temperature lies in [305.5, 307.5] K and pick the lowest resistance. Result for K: 239.1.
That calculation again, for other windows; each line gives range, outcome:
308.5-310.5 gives 250.9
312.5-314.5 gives 237.4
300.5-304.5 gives 218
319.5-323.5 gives 204.8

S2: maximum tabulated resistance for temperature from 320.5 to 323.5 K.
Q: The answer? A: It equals 215.3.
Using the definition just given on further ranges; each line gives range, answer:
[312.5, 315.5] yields 244.1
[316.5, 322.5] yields 232.4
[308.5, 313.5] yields 257.8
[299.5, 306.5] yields 247.5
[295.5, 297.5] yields 266.9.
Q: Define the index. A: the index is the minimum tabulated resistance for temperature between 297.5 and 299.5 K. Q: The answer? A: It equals 227.4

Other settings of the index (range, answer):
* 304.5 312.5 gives 227.8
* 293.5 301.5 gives 223.7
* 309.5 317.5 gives 226.7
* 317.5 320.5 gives 210.9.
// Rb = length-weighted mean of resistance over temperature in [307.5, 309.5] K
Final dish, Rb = 249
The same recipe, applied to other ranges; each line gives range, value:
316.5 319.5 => 227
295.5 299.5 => 244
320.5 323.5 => 211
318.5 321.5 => 211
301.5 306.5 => 230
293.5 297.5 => 272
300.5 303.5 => 223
